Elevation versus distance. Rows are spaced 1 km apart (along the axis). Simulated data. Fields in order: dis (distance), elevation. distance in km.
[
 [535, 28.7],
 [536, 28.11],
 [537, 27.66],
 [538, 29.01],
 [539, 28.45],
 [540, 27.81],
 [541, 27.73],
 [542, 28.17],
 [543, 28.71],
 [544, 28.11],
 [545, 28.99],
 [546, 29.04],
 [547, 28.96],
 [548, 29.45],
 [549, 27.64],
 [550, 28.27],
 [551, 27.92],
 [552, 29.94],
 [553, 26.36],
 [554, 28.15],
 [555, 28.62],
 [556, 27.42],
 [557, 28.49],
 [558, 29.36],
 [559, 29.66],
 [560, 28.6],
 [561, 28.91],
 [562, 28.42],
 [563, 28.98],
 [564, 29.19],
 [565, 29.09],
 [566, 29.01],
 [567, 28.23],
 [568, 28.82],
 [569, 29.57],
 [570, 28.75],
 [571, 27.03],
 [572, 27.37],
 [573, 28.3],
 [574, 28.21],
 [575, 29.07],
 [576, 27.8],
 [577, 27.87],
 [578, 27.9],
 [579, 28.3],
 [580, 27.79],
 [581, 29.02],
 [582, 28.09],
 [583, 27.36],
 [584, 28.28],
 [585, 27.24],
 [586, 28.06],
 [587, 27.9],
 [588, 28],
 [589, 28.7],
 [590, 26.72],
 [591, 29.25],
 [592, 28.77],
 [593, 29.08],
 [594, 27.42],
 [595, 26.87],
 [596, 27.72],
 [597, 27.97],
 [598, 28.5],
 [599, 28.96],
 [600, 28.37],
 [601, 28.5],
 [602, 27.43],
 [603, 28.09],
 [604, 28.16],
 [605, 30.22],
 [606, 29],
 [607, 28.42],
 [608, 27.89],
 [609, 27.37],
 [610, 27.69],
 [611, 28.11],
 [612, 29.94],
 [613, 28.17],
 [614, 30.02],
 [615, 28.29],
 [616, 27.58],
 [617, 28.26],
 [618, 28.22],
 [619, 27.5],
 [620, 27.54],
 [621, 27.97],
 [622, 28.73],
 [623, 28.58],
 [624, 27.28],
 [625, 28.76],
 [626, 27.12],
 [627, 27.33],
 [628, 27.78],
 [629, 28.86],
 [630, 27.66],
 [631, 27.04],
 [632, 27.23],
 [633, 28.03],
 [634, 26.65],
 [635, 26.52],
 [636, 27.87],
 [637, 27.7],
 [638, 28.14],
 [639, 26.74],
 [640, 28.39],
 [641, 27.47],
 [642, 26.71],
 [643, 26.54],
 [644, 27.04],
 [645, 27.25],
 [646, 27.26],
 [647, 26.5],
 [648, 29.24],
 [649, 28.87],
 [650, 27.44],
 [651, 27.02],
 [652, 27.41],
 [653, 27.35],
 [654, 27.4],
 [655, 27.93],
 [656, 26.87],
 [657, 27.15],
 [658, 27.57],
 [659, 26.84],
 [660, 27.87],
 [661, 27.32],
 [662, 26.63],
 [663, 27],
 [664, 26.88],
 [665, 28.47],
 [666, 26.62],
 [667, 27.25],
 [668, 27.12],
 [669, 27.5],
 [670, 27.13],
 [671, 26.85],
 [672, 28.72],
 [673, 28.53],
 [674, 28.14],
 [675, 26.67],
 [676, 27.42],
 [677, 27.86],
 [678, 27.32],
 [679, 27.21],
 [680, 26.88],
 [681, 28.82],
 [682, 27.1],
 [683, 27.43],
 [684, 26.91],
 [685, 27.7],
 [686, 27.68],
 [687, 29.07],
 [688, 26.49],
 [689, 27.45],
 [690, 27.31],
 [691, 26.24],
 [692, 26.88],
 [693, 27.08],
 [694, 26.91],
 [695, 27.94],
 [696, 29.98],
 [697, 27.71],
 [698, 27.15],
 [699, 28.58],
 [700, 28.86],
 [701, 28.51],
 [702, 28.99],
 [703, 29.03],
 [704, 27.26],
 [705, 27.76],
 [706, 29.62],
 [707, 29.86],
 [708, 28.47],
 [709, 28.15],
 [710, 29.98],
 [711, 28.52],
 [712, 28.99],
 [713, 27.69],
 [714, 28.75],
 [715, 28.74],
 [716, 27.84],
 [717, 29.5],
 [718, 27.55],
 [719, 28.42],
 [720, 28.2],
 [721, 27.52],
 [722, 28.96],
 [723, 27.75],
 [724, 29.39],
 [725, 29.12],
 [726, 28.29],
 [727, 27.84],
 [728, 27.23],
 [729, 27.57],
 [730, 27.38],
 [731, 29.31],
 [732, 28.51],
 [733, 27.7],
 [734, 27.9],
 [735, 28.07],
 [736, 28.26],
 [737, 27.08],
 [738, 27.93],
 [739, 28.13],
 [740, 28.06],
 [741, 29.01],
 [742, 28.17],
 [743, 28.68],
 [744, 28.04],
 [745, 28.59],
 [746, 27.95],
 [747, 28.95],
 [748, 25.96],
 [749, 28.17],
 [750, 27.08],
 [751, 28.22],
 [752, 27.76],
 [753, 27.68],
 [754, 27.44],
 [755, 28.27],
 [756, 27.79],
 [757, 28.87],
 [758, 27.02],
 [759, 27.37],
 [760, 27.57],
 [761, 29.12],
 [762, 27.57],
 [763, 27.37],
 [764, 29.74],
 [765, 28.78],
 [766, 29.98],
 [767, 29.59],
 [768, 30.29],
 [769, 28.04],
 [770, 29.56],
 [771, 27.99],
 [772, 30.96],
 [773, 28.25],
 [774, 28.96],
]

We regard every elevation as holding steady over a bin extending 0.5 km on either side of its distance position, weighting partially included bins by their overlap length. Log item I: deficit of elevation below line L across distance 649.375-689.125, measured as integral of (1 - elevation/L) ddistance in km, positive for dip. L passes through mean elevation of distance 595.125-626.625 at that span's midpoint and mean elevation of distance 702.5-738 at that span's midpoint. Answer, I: 1.2 km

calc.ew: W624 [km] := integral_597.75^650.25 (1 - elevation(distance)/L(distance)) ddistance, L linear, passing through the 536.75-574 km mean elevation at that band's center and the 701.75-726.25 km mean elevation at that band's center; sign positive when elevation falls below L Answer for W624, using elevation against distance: 1.1 km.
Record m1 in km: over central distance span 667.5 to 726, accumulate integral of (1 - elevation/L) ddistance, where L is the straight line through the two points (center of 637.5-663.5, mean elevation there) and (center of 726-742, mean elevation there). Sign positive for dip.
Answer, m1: -0.6 km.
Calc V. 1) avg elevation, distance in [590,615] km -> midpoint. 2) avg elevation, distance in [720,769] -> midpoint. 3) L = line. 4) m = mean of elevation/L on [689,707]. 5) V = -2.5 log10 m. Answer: 0.01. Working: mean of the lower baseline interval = 28.4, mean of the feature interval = 28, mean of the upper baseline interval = 28.2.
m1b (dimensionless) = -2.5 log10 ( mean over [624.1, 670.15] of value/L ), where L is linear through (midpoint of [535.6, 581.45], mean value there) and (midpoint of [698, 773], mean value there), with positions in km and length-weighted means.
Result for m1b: 0.04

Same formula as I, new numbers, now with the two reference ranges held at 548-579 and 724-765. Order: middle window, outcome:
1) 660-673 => 0.39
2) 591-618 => 0.00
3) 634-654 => 0.60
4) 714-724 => -0.09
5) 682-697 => 0.36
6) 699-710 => -0.22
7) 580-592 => 0.14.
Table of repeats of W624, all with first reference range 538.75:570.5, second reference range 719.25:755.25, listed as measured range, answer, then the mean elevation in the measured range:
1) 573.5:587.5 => 0.2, 28.1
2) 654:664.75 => 0.4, 27.2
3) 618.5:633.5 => 0.3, 27.8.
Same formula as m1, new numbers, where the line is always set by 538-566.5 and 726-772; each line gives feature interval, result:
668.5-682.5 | 0.4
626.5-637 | 0.3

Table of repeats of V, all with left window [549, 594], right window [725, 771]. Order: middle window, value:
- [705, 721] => -0.02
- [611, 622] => 0.00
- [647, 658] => 0.03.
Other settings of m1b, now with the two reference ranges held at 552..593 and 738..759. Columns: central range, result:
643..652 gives 0.026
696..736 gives -0.013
